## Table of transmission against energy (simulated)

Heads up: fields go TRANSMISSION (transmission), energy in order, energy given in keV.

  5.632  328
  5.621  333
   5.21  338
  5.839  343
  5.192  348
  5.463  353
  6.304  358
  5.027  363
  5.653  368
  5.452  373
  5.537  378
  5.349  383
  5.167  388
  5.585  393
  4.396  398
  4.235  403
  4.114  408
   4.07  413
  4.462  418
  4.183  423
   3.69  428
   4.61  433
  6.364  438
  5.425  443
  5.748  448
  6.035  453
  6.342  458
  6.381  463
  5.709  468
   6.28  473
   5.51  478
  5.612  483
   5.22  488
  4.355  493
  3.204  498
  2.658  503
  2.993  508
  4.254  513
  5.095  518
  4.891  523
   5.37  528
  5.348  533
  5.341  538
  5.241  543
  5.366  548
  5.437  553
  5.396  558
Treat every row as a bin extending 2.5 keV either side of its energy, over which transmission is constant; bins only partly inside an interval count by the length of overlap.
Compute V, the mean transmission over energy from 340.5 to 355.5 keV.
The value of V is 5.5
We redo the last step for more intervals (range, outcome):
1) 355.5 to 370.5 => 5.66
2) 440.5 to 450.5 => 5.59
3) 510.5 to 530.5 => 4.9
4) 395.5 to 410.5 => 4.25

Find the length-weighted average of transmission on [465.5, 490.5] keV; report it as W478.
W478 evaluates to 5.67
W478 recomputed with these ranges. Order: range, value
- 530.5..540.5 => 5.34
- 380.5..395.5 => 5.37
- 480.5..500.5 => 4.6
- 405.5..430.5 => 4.1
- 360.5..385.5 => 5.4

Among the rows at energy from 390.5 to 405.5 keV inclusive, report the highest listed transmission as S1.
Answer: 5.585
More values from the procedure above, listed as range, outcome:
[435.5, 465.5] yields 6.381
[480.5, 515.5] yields 5.612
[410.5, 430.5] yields 4.462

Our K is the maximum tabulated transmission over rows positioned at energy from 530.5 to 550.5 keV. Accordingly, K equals 5.366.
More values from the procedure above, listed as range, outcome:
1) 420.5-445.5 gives 6.364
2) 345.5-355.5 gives 5.463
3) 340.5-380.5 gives 6.304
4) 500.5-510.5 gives 2.993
